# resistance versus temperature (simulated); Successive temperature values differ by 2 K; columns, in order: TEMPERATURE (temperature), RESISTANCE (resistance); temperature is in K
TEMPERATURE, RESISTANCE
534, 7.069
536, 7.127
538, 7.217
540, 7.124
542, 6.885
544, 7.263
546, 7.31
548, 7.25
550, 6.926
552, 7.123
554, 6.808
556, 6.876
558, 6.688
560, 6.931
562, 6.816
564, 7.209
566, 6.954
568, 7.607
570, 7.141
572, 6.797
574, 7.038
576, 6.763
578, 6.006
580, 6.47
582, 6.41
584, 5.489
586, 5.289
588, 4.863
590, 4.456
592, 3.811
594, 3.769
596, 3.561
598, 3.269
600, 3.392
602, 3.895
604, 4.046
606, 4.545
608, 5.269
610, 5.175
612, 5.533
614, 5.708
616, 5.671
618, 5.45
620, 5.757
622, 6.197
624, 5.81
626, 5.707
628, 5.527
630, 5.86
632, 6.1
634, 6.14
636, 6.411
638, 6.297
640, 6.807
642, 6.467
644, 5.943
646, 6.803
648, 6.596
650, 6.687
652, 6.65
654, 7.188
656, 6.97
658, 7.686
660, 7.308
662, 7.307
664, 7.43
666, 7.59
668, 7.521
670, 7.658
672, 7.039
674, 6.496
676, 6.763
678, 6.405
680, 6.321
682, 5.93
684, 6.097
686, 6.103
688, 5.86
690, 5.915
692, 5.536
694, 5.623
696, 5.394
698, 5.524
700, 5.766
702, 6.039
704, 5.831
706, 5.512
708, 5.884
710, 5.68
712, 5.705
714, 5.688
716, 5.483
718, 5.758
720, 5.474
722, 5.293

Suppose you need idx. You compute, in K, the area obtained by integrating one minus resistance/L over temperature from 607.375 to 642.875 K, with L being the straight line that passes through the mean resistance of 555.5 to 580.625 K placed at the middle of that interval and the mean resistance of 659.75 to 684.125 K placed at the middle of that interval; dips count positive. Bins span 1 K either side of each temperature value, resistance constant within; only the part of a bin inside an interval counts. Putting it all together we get 5.24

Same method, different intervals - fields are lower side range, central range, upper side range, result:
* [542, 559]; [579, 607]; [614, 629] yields 7.82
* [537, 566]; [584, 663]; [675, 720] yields 9.49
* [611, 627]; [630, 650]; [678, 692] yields -1.92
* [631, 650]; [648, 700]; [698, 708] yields -4.33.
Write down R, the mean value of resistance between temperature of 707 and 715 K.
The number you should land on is 5.74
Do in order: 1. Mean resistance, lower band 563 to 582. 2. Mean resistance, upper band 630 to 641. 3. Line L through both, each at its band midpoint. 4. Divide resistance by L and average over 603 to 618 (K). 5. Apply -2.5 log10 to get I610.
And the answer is 0.26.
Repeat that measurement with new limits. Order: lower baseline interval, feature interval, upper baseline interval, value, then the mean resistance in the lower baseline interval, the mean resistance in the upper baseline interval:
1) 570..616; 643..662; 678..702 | -0.23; 5.13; 5.86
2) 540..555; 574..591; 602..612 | -0.01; 7.08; 4.75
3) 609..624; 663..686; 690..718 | -0.20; 5.65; 5.68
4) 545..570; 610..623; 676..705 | 0.15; 7.05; 5.91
